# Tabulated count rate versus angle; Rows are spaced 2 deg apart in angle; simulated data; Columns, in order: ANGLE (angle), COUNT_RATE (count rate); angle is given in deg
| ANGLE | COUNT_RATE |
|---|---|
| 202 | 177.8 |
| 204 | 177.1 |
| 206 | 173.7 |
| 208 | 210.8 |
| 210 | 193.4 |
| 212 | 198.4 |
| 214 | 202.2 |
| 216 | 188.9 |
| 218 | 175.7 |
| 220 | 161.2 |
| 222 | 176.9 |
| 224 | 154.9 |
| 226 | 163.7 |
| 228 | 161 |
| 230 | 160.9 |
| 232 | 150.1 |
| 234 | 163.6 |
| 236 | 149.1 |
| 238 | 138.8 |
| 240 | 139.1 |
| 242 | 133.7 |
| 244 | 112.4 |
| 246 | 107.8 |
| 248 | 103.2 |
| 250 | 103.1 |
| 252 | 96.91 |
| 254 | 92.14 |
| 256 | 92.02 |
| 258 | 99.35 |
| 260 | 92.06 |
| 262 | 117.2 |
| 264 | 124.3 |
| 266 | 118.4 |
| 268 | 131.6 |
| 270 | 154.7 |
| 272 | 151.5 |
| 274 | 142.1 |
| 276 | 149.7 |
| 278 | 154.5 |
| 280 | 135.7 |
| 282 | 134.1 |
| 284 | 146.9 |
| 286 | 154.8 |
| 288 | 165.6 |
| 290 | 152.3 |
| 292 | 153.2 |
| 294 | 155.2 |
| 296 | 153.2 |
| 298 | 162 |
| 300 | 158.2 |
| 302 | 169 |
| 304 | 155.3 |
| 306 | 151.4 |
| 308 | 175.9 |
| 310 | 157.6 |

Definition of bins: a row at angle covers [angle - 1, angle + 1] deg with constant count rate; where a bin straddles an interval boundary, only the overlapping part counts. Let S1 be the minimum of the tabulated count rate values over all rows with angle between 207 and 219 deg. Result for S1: 175.7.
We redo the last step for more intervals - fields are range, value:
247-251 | 103.1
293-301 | 153.2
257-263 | 92.06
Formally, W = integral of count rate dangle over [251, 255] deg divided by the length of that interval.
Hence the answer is 94.5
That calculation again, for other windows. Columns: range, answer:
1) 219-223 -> 169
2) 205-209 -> 192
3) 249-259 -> 96.7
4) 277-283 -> 141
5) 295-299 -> 158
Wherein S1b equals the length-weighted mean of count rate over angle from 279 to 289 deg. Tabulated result 147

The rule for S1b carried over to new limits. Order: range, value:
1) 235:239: 144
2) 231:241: 148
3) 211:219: 191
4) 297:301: 160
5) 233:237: 156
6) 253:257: 92.1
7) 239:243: 136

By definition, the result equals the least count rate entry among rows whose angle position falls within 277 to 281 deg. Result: 135.7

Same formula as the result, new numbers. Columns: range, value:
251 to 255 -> 92.14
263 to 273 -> 118.4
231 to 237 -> 149.1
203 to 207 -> 173.7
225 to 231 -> 160.9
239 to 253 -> 96.91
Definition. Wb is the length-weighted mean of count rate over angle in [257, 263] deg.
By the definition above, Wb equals 103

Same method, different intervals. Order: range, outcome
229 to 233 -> 156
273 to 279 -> 149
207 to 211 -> 202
